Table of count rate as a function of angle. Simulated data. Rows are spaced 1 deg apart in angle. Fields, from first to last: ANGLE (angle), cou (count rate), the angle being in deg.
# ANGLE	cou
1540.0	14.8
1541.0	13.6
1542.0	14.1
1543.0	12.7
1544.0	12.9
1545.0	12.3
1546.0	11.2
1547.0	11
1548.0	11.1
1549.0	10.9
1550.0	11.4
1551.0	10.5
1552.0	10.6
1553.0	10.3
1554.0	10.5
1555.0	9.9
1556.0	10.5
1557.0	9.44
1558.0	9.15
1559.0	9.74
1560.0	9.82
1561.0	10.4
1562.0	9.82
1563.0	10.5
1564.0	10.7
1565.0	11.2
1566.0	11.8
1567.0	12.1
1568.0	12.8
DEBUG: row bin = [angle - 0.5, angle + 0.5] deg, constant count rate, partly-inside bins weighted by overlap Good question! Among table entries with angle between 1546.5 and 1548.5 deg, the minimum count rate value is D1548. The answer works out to 11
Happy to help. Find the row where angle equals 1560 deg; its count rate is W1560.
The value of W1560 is 9.82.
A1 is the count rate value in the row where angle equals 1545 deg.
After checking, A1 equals 12.3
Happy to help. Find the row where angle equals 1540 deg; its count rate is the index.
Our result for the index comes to 14.8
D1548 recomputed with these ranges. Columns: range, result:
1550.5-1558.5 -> 9.15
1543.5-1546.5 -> 11.2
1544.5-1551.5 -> 10.5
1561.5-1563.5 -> 9.82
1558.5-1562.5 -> 9.74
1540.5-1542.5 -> 13.6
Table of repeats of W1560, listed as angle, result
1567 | 12.1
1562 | 9.82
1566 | 11.8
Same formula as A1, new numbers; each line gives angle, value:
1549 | 10.9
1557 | 9.44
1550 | 11.4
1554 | 10.5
